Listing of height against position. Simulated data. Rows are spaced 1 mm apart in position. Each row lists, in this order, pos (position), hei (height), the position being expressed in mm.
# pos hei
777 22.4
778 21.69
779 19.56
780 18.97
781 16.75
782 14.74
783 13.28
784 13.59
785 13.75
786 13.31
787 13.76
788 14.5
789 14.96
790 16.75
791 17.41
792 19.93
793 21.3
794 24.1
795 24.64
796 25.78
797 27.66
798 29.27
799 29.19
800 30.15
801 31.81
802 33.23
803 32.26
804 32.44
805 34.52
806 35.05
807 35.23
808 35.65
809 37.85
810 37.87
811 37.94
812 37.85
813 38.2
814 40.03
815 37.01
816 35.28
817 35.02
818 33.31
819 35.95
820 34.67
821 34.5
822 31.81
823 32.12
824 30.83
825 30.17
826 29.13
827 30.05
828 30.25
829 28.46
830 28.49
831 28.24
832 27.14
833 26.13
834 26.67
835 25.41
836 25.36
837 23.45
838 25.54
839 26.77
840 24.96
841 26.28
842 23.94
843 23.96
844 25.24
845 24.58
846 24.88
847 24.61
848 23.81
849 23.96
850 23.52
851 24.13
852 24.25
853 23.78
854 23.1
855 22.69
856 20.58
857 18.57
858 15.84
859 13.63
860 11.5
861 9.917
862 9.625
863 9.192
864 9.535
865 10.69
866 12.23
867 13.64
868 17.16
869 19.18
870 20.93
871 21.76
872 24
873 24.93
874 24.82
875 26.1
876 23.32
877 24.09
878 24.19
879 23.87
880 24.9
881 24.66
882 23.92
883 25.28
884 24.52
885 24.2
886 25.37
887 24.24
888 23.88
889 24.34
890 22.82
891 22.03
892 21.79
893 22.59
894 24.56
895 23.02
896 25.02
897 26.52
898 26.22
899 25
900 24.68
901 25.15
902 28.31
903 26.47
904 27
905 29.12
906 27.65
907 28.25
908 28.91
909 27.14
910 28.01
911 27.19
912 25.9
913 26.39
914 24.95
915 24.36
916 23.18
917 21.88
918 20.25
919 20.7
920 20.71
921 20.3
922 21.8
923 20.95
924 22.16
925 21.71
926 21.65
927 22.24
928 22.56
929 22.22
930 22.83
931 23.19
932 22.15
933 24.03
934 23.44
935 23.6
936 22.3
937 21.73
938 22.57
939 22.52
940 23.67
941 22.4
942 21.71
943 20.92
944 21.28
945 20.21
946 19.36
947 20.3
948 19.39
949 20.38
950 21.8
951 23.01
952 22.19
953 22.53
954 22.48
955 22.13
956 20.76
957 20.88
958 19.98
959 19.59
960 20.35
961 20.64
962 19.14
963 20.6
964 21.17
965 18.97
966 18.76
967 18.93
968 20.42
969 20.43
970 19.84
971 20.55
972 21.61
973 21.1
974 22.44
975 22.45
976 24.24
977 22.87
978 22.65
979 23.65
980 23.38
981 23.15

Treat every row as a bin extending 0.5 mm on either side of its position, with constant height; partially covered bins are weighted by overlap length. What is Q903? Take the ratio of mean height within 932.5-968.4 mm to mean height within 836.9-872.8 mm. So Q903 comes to 1.06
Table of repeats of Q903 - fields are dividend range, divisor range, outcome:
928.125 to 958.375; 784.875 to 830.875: 0.74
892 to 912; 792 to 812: 0.84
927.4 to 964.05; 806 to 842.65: 0.69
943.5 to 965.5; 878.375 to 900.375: 0.86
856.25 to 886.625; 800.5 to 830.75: 0.57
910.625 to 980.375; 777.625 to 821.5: 0.80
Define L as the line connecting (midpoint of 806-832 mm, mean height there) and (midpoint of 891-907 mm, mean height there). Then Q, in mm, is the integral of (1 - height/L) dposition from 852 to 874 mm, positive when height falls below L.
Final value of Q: 9.1 mm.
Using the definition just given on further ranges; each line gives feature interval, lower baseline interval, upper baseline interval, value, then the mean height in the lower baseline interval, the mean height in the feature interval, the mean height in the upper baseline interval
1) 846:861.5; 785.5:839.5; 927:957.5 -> 3.7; 29.2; 20.4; 22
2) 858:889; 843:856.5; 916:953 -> 4.4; 23.8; 19.9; 21.8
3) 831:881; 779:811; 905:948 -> 5.1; 24.6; 21.5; 23.1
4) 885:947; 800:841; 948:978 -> 2.3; 31.8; 23.7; 21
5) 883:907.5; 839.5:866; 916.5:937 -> -4.7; 19.7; 25.1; 22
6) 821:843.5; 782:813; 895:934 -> -1.8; 26.2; 27.7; 24.4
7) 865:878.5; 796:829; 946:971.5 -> 3.5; 33.4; 20.9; 20.6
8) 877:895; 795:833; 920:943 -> 1.6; 32.6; 23.9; 22.3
